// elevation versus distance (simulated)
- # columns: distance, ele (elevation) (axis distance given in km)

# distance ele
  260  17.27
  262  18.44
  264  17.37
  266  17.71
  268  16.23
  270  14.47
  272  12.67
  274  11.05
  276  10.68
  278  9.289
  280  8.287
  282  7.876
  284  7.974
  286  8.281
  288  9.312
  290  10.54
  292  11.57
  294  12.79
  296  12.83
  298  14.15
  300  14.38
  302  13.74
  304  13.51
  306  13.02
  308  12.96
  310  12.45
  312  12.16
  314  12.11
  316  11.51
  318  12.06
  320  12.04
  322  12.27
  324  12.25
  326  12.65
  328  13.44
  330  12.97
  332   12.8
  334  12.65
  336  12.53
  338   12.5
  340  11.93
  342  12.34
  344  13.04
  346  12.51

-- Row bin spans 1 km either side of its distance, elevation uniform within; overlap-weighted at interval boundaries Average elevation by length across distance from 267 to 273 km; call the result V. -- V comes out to 14.5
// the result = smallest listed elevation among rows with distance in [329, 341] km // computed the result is 11.93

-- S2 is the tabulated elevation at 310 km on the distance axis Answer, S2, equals 12.45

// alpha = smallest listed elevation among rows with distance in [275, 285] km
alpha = 7.876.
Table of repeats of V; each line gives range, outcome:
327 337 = 12.9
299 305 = 13.9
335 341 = 12.3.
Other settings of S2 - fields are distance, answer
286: 8.281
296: 12.83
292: 11.57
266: 17.71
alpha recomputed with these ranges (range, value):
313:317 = 11.51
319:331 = 12.04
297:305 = 13.51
